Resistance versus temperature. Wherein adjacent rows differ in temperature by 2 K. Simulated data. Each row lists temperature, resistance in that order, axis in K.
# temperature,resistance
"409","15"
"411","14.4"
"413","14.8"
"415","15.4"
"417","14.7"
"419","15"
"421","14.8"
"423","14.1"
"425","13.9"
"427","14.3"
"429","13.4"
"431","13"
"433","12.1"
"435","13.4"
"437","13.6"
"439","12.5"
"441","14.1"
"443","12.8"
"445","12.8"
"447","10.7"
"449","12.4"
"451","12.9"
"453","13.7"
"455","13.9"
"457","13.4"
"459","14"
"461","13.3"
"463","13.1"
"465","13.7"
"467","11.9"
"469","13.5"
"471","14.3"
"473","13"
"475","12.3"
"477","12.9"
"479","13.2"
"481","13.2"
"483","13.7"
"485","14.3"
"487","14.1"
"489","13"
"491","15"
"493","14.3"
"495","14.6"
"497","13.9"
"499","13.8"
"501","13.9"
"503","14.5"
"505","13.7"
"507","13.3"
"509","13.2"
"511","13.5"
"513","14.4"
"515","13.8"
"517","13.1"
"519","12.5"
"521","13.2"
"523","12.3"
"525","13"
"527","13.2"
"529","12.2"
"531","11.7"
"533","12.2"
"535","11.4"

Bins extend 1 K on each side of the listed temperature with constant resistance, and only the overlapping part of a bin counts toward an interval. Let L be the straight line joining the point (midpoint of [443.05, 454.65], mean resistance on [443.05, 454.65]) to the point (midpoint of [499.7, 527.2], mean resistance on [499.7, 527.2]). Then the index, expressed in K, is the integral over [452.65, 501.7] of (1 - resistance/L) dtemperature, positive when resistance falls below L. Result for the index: -2.4 K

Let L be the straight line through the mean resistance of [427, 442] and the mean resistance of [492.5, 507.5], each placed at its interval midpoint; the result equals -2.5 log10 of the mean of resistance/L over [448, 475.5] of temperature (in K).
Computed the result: 0.02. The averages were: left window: 13.2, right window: 14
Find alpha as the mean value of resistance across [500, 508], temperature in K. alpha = 13.8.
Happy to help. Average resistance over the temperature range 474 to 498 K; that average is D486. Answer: 13.7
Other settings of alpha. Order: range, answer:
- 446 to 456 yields 12.7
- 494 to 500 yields 14.1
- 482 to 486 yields 14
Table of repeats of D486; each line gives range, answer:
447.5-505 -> 13.5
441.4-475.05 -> 13.1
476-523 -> 13.7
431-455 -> 12.9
